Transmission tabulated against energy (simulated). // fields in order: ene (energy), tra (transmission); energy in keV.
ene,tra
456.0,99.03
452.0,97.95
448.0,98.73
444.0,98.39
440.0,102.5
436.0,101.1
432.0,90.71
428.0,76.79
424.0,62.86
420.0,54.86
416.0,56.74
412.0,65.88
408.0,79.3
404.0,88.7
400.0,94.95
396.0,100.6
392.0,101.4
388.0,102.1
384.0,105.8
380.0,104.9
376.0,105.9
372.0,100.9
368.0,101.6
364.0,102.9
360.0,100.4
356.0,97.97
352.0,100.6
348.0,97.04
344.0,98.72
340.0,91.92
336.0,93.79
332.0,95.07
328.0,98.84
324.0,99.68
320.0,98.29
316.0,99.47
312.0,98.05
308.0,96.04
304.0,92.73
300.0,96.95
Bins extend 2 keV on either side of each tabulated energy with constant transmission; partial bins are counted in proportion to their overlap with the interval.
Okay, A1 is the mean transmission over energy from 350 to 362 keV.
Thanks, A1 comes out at 99.7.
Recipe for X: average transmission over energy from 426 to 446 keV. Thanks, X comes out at 93.9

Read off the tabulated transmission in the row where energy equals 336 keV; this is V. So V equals 93.79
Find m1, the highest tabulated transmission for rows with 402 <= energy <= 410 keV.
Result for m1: 88.7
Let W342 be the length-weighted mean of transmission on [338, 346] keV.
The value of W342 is 95.3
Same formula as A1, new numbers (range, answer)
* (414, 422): 55.8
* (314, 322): 98.9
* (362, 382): 103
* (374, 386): 106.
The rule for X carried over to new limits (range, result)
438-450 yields 99.9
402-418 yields 72.7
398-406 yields 91.8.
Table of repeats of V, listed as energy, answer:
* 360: 100.4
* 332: 95.07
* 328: 98.84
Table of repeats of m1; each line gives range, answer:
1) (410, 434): 90.71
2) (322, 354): 100.6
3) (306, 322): 99.47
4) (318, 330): 99.68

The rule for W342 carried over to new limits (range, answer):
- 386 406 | 97.5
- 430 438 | 95.9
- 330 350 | 95.3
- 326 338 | 95.9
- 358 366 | 102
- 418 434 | 71.3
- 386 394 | 102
